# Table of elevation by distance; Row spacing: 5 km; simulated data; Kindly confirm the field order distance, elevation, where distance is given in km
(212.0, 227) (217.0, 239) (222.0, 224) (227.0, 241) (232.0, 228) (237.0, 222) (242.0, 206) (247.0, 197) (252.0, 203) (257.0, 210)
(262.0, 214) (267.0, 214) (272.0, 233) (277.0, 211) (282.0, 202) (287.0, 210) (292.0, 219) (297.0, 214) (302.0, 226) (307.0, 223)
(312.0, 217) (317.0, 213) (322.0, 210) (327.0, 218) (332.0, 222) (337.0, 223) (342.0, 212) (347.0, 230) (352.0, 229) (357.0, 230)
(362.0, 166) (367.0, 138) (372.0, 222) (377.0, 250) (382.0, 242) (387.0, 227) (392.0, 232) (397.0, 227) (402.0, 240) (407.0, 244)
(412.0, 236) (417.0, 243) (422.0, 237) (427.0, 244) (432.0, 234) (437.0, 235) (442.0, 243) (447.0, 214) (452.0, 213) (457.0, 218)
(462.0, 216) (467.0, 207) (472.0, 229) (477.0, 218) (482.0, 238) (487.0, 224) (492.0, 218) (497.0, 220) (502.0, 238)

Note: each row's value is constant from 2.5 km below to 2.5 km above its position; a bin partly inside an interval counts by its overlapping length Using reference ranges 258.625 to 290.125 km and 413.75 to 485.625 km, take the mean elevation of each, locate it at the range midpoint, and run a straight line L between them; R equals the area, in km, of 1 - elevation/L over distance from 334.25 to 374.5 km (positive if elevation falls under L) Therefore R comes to 2.5 km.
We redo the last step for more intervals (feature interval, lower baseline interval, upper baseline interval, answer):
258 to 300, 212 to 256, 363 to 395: 0.8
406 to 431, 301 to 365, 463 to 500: -2.4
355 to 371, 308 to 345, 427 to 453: 2.9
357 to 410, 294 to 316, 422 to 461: 1.3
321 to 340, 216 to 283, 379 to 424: 0.7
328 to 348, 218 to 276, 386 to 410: 0.6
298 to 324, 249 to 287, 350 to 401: -0.5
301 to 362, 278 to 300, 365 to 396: -0.9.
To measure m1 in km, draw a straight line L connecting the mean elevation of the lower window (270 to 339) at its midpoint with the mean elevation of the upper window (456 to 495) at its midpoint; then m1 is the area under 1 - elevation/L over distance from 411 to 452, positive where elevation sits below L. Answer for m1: -2.7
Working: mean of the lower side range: 217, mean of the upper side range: 221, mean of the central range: 234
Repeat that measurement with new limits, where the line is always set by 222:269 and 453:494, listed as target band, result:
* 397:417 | -1.8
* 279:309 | 0.2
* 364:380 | 1.1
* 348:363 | 0.2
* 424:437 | -1.1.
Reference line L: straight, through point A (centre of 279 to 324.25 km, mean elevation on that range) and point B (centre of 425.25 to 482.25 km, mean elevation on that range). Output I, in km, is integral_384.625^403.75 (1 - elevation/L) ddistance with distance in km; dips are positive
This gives -0.9 km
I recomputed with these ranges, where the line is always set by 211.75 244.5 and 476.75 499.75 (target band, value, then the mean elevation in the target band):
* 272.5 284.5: 0.81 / 211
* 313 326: 0.75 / 213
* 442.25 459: 0.45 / 219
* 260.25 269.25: 0.49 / 214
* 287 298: 0.52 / 215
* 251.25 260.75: 0.77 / 208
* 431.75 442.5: -0.58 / 237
